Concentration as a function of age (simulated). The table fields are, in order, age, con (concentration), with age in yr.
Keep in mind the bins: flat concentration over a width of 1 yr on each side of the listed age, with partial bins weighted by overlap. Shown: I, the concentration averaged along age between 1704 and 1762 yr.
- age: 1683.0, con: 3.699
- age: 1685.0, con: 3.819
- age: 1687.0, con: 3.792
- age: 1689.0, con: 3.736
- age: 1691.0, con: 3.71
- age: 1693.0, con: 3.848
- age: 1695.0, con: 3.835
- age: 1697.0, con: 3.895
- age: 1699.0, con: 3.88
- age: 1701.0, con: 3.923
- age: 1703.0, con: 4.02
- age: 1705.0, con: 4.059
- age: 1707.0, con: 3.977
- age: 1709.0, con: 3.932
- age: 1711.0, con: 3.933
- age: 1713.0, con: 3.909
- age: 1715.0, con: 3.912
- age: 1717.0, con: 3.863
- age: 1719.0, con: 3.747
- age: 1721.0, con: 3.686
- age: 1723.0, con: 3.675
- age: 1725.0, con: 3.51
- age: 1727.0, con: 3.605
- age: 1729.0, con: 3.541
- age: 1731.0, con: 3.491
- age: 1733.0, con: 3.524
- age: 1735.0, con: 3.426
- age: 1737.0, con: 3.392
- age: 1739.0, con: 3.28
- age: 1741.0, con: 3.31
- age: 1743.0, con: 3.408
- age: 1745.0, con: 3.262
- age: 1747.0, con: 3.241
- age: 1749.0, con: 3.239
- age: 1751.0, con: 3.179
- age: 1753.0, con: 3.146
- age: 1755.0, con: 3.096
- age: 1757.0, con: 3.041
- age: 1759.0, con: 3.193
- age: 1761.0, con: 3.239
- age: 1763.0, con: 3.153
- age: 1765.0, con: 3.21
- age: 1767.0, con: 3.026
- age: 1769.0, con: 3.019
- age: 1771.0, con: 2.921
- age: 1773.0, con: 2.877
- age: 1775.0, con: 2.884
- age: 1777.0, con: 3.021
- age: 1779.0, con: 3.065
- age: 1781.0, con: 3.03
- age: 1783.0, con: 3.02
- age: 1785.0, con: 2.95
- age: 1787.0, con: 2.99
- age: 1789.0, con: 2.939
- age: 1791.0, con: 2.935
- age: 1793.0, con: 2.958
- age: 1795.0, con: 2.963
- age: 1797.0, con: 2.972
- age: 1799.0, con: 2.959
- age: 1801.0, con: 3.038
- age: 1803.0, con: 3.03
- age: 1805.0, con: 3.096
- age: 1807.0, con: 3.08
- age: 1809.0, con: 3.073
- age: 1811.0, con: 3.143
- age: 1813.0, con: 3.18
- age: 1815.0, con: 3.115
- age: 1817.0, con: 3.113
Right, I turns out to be 3.51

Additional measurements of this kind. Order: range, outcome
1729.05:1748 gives 3.38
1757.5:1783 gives 3.05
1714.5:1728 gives 3.71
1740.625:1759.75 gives 3.21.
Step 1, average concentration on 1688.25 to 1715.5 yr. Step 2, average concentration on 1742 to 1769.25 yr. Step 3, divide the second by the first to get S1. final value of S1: 0.8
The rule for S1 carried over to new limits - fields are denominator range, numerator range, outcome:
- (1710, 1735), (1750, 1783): 0.83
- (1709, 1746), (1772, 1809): 0.83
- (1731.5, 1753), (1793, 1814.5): 0.92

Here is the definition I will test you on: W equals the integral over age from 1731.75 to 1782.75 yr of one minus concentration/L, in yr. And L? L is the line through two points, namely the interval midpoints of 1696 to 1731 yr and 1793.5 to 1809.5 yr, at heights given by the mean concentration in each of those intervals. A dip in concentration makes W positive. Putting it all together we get 3.8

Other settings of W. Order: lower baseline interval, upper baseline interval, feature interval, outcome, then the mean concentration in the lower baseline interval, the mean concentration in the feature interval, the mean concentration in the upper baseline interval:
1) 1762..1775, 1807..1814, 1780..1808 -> 0.8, 3.02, 3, 3.12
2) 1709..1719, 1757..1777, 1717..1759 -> 1.4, 3.89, 3.4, 3.06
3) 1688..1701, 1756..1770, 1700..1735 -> -1.8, 3.83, 3.77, 3.13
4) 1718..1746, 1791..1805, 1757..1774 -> 0.8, 3.49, 3.08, 2.99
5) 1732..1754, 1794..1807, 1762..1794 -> 1.3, 3.31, 3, 3.02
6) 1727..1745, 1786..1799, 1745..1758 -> 0.5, 3.42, 3.17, 2.96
